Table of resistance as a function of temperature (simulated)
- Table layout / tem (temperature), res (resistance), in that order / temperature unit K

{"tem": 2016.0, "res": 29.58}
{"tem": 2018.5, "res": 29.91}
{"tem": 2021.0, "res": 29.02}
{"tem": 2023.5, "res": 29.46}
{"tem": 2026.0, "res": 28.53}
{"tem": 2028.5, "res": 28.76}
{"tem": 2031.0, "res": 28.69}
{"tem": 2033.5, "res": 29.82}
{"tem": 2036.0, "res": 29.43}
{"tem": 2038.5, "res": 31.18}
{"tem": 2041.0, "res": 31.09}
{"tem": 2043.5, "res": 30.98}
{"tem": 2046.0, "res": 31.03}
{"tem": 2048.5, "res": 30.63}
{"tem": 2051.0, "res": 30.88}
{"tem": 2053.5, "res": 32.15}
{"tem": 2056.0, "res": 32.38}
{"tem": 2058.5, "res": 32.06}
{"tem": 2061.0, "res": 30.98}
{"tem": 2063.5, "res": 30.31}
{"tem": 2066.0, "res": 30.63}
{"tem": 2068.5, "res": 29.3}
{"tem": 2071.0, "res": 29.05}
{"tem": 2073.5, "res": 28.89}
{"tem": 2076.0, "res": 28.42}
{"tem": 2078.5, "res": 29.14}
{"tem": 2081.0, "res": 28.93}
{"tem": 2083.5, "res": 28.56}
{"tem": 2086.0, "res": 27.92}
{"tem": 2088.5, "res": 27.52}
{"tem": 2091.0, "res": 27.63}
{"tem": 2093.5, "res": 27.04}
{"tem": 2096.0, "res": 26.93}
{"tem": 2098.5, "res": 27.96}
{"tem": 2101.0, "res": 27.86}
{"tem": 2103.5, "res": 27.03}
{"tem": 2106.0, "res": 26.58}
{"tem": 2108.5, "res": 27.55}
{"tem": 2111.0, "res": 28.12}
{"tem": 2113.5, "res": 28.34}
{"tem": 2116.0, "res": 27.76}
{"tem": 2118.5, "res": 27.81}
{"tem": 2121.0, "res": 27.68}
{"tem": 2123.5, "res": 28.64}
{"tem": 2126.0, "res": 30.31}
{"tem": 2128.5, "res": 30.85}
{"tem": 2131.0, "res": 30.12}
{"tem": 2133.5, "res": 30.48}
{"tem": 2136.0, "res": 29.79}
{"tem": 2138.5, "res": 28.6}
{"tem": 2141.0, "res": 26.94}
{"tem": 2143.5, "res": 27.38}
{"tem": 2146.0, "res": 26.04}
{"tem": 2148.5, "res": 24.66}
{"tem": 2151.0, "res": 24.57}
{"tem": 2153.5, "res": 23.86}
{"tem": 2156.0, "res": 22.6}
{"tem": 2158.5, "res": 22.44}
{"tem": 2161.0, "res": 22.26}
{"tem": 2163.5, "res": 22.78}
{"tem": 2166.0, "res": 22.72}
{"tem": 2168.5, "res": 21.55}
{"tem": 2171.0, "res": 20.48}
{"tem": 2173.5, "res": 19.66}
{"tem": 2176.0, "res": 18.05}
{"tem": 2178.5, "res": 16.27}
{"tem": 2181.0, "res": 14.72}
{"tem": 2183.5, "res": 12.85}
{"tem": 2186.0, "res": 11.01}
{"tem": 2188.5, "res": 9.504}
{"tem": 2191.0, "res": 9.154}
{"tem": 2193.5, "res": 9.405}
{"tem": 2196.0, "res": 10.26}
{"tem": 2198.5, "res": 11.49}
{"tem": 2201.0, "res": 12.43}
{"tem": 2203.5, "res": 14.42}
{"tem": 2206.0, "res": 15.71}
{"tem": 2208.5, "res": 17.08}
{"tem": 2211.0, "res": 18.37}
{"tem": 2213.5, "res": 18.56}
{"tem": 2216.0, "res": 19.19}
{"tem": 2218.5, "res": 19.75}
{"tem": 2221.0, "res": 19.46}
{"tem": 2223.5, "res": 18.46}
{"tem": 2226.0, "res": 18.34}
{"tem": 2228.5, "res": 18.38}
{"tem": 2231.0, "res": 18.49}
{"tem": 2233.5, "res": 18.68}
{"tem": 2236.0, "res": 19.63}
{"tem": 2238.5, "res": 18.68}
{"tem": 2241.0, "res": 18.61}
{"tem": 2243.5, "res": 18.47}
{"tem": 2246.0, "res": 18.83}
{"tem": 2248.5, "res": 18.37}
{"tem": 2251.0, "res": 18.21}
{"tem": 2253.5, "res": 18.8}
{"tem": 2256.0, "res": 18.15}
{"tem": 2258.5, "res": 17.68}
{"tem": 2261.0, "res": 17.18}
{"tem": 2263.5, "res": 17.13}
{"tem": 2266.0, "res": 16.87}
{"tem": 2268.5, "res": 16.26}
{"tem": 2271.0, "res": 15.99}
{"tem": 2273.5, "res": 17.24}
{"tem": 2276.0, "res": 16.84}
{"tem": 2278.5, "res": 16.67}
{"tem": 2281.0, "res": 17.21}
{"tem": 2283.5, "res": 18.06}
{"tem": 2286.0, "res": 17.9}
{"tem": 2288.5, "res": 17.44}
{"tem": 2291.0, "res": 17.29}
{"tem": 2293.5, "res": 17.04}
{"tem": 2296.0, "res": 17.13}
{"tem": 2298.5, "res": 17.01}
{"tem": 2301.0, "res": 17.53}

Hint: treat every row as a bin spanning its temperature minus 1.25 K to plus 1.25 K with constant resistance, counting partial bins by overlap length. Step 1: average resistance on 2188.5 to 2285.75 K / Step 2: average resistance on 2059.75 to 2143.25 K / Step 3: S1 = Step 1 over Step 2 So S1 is 0.59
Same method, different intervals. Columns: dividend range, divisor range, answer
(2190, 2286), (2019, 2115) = 0.58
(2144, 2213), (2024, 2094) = 0.59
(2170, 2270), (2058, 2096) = 0.57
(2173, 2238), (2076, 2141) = 0.56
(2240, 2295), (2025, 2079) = 0.58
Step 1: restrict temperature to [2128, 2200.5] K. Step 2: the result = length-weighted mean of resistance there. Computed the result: 20.5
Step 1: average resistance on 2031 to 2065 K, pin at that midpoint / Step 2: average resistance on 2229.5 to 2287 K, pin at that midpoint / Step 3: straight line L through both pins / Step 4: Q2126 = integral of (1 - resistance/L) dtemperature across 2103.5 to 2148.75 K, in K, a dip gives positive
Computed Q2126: -3.9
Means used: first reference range 30.9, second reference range 17.8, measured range 28.2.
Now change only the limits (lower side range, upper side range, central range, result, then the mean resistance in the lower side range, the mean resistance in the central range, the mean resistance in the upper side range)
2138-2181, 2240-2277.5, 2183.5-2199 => 7.9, 22.7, 10.3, 17.6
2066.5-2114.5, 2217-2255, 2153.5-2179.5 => 2.4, 28.1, 21.1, 18.7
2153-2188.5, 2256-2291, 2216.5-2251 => -1.8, 18.9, 18.8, 17.2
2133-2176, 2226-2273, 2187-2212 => 10.0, 24.2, 12.7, 18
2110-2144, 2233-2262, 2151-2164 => 1.6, 28.8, 23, 18.4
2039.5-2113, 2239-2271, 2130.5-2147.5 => -2.1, 29.2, 28.3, 17.8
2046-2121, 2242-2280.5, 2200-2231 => 4.2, 28.9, 17.6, 17.5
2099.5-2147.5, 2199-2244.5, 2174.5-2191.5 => 6.7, 28.3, 13.3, 17.8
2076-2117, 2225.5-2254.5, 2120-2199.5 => 8.8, 27.8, 21.5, 18.6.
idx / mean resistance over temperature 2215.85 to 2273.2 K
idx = 18.2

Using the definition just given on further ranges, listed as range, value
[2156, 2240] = 17.1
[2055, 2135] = 28.8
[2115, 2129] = 28.8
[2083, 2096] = 27.6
